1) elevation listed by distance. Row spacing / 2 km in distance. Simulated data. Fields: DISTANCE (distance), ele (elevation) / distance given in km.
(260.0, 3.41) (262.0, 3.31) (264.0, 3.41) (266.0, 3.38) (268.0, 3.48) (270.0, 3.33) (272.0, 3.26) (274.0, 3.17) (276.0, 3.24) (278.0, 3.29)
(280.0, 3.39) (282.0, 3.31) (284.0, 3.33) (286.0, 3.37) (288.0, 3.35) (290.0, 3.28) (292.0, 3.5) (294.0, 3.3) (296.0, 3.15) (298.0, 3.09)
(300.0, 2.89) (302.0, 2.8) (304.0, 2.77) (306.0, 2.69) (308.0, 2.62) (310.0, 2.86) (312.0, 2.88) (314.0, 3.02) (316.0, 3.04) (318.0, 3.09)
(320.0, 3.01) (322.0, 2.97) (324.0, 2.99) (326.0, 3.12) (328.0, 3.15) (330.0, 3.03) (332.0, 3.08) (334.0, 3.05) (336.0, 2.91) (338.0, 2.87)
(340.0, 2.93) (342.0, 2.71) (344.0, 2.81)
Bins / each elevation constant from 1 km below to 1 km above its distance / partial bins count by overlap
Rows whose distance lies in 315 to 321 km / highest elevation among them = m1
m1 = 3.09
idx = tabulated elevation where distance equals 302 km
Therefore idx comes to 2.8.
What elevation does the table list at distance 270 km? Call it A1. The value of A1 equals 3.33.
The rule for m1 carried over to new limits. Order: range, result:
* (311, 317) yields 3.04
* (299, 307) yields 2.89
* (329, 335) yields 3.08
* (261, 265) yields 3.41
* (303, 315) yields 3.02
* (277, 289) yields 3.39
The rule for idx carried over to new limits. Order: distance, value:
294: 3.3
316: 3.04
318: 3.09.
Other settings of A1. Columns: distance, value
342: 2.71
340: 2.93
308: 2.62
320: 3.01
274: 3.17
